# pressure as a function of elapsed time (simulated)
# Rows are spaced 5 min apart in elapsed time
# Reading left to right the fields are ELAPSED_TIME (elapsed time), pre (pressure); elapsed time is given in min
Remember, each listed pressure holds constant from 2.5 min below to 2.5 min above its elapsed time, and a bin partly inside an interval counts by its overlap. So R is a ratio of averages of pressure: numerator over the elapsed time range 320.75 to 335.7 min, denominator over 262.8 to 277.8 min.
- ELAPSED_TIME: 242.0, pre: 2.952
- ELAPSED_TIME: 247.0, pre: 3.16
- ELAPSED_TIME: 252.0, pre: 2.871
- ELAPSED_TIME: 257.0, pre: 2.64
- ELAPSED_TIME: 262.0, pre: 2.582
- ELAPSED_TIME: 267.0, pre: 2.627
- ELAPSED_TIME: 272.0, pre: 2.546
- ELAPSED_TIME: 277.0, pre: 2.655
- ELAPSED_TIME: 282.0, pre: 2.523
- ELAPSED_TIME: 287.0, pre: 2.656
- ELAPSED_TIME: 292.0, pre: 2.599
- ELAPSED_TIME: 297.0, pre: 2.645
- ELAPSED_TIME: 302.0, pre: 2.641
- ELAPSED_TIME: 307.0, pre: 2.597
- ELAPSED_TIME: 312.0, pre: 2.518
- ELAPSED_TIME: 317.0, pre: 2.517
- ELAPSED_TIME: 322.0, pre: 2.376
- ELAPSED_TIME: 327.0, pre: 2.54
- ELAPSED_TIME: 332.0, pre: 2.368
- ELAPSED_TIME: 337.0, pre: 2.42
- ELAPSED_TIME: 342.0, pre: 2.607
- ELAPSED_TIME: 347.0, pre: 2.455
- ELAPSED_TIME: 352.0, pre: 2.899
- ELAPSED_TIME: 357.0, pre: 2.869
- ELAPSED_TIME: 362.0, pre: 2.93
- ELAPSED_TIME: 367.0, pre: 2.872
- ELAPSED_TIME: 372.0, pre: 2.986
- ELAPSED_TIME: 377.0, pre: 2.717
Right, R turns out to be 0.93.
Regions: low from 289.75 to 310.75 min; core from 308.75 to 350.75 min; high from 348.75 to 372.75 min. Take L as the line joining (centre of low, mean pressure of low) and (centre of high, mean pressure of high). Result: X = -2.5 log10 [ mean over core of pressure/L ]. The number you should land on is 0.11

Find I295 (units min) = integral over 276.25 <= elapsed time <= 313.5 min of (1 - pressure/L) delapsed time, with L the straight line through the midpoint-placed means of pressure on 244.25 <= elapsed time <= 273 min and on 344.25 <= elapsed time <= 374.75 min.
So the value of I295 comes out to 2.3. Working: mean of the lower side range 2.75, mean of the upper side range 2.83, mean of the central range 2.6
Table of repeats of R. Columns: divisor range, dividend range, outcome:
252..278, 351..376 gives 1.10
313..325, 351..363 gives 1.18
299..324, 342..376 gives 1.11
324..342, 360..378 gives 1.17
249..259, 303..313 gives 0.93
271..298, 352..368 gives 1.11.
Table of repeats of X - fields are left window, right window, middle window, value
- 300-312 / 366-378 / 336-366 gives 0.03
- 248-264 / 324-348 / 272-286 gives 0.03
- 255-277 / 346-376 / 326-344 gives 0.13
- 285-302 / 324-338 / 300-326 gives 0.00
